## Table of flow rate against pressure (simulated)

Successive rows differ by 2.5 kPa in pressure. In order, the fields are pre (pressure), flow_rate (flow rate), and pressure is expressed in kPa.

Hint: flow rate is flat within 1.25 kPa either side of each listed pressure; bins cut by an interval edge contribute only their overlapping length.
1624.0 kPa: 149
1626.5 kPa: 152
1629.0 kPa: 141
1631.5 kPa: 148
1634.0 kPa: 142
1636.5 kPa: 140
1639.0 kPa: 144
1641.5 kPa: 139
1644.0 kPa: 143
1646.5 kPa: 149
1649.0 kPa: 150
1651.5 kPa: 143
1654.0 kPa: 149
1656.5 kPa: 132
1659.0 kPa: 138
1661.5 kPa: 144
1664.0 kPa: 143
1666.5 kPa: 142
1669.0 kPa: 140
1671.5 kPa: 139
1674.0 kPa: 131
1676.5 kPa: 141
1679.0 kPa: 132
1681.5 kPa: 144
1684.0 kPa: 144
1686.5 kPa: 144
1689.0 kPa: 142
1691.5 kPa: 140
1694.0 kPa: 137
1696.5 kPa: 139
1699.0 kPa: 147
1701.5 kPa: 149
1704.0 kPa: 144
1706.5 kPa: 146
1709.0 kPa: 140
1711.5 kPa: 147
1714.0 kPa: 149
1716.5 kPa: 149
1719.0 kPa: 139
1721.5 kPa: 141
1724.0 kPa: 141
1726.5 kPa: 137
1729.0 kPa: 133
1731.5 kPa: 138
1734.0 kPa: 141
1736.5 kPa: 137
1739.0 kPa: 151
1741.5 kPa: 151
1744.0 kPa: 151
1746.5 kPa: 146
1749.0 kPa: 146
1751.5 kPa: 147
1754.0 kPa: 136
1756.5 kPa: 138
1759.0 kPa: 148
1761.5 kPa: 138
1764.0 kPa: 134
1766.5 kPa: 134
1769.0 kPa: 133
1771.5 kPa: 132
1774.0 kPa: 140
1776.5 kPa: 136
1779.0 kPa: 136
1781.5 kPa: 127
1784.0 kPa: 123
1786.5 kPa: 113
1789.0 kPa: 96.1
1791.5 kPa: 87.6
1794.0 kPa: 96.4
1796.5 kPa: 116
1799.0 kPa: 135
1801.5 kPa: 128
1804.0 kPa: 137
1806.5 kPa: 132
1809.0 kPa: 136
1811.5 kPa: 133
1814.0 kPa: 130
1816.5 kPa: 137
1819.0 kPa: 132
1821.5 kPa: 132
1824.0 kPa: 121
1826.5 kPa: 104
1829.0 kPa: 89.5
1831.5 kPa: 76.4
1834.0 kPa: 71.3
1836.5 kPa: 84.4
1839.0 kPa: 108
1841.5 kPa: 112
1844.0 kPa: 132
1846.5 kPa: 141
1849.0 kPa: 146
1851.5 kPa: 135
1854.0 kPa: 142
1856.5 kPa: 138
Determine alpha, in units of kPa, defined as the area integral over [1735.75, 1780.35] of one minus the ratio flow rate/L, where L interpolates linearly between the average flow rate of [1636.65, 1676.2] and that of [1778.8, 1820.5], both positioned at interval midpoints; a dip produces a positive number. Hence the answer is -4.3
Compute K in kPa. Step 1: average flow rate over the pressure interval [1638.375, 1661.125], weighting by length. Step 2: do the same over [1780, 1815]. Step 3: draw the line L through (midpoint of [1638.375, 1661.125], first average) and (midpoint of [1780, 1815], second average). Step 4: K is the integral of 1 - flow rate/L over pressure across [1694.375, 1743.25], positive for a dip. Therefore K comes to -3.9 kPa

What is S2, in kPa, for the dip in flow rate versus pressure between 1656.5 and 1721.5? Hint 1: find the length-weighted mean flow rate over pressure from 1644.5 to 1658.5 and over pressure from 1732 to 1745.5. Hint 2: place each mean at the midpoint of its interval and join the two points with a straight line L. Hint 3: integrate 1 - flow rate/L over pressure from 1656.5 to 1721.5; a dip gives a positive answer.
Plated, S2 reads 1.37 kPa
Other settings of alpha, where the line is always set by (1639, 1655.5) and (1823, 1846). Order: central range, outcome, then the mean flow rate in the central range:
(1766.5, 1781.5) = -2.5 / 135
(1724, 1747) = -3.4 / 143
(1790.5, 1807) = -1.4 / 119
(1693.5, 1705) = -0.9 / 144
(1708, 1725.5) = -2.0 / 144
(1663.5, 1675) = 0.1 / 139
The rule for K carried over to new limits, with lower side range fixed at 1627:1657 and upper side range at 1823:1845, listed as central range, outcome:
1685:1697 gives -0.7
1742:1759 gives -3.7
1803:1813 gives -2.8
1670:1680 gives 0.0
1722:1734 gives -1.4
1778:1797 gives -0.2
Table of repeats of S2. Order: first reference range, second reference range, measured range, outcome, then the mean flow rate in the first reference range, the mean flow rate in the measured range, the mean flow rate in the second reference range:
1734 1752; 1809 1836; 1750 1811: 1.03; 147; 128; 113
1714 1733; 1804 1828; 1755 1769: -0.25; 140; 138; 129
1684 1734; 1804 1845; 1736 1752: -1.61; 142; 147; 115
